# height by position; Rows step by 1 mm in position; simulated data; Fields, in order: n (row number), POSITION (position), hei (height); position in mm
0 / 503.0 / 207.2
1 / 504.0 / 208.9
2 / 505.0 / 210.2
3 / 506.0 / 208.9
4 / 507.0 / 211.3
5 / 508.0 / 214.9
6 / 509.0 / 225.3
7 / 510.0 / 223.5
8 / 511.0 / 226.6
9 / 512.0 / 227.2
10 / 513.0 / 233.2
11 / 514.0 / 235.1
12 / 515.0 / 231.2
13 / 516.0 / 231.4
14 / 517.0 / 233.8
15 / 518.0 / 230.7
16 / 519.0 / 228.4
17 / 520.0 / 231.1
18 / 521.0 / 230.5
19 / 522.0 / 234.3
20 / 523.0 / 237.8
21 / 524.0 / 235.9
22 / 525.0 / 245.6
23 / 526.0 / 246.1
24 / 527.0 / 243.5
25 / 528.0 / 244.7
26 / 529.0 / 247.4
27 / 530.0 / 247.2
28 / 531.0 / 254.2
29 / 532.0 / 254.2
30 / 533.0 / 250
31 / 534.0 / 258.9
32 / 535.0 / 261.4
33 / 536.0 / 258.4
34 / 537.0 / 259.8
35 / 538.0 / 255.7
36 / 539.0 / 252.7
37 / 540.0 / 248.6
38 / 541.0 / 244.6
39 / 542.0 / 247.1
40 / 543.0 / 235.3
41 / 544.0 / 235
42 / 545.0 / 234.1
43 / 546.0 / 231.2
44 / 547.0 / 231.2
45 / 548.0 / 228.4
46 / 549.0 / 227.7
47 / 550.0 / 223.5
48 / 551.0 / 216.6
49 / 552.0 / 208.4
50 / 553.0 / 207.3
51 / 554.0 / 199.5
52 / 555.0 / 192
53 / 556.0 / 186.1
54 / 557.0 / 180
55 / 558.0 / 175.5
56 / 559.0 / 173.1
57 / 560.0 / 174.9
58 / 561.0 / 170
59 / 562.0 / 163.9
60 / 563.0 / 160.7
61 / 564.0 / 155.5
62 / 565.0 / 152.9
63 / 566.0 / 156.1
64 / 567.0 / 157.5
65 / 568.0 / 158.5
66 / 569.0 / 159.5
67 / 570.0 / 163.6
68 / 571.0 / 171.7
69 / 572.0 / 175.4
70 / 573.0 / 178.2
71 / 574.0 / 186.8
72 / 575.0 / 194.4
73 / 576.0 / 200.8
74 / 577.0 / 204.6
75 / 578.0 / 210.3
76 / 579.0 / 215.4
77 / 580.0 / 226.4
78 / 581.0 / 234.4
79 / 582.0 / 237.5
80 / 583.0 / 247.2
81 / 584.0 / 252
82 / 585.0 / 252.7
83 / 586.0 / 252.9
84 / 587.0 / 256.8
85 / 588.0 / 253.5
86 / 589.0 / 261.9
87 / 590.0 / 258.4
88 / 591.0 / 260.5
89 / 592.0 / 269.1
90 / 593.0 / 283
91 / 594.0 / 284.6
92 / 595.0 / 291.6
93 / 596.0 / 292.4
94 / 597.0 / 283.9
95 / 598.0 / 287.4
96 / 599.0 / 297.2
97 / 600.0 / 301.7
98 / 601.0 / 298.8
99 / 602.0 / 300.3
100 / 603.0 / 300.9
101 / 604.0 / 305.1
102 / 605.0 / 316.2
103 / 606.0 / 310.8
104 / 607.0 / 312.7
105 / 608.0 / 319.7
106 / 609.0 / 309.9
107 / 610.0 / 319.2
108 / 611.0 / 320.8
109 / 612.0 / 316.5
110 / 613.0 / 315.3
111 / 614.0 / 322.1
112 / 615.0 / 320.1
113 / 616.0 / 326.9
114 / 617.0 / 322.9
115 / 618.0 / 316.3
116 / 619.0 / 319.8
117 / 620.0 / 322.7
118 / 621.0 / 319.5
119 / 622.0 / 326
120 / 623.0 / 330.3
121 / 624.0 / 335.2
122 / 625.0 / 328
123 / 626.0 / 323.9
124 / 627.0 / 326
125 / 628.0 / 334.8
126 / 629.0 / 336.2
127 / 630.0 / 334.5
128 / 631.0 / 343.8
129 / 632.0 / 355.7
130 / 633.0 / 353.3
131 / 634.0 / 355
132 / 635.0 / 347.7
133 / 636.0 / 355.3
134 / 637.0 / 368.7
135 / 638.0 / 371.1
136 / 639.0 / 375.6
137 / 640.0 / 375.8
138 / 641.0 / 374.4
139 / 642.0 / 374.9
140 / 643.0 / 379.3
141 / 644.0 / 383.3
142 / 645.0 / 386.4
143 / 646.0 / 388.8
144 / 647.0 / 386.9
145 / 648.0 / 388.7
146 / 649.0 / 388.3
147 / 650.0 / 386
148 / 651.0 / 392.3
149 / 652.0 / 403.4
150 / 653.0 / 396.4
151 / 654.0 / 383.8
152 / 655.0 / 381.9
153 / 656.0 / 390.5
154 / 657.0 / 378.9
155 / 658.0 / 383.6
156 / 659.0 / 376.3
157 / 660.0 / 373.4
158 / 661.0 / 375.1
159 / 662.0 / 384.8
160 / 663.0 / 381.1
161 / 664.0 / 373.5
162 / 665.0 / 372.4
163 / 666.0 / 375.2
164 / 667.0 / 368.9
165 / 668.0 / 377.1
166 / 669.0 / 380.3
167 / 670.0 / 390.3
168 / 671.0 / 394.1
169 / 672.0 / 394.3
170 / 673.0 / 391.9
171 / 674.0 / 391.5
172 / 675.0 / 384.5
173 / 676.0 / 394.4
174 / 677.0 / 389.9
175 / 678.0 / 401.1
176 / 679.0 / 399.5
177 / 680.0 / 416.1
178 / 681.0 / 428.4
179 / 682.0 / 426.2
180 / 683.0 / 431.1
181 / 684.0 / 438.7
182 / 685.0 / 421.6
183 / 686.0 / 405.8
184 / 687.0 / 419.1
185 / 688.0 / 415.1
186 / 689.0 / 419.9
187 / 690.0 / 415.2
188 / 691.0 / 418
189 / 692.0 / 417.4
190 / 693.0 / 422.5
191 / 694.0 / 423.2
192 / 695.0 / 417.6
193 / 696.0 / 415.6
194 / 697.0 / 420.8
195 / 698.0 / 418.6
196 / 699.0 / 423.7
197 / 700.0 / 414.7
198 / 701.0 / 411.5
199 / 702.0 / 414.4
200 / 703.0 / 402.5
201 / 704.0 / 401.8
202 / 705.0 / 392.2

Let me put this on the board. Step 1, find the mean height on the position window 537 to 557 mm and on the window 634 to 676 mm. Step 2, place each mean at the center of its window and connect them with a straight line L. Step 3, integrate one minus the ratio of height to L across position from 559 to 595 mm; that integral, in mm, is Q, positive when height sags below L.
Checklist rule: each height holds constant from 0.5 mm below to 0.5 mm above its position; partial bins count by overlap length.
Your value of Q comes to 8.1 mm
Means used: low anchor 226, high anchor 381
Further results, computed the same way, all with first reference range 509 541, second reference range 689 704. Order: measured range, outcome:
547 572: 8.4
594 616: 1.1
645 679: -0.4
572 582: 3.0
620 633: 0.4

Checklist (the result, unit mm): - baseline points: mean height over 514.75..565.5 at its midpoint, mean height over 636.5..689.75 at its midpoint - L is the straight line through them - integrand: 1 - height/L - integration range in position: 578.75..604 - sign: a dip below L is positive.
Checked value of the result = 2.13 mm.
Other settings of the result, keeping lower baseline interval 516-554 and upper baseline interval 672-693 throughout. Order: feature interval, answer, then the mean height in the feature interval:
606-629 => 0.9 mm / 322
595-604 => 0.5 mm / 296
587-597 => 1.1 mm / 273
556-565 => 3.3 mm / 169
